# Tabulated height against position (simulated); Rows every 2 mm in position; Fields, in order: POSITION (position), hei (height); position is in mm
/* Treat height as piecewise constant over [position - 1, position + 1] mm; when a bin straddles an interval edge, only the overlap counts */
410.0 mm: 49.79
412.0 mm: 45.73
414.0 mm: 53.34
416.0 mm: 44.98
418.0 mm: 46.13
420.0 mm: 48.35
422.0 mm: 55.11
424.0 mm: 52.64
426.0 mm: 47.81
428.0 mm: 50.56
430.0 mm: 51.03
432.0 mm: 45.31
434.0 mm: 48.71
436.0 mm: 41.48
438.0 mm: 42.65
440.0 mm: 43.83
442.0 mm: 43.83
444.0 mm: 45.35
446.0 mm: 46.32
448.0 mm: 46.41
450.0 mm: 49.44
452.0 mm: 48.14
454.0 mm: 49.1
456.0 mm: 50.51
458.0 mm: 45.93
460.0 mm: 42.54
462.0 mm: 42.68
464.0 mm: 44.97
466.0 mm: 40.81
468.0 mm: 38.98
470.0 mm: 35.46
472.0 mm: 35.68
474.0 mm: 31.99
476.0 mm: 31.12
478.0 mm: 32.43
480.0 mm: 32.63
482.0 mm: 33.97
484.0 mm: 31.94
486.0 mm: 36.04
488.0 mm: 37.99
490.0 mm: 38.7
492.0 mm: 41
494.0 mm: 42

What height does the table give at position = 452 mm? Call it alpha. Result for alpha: 48.14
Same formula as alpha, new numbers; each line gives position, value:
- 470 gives 35.46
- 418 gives 46.13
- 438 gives 42.65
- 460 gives 42.54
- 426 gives 47.81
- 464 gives 44.97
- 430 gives 51.03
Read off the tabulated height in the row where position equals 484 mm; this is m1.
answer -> 31.94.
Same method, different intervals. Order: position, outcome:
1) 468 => 38.98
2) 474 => 31.99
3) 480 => 32.63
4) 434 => 48.71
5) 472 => 35.68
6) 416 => 44.98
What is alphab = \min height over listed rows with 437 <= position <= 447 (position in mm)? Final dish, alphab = 42.65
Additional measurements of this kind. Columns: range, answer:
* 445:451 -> 46.32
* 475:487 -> 31.12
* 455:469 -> 38.98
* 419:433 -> 45.31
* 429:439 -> 41.48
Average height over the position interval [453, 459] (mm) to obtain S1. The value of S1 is 48.5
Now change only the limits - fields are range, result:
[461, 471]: 40.6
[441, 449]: 45.5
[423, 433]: 49.5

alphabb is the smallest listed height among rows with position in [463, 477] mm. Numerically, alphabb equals 31.12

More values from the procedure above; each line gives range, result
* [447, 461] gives 42.54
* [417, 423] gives 46.13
